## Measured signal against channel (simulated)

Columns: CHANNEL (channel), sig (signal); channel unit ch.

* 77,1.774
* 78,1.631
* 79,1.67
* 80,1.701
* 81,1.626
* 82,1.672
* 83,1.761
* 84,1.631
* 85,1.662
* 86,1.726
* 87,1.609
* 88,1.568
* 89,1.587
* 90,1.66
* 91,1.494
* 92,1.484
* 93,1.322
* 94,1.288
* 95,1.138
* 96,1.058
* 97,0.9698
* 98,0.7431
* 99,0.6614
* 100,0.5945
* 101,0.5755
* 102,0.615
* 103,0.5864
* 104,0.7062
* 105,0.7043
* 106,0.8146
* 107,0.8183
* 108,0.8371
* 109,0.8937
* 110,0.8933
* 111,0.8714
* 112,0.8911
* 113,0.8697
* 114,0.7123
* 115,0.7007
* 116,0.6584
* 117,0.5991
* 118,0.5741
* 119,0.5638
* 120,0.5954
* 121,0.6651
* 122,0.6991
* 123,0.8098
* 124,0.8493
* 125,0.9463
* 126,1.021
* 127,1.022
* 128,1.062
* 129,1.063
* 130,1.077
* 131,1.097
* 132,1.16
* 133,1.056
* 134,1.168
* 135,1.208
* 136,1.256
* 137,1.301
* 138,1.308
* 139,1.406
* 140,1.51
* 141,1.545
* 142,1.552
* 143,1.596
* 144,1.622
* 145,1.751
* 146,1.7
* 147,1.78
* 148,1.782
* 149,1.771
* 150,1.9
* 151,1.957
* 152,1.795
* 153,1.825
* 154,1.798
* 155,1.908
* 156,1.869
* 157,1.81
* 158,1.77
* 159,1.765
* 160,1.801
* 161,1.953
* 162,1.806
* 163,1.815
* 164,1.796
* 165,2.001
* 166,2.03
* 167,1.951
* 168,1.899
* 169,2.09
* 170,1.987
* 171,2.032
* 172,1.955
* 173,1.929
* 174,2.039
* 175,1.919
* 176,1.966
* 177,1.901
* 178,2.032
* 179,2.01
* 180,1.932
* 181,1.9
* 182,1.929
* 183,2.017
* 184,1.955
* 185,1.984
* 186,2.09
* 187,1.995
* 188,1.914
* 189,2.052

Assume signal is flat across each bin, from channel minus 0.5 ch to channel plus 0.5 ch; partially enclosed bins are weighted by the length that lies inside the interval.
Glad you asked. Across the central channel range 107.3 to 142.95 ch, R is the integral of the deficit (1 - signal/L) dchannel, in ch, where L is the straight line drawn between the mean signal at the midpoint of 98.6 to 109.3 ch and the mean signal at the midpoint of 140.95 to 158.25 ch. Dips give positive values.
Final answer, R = 6.3 ch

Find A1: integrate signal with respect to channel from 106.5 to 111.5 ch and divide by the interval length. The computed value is 0.863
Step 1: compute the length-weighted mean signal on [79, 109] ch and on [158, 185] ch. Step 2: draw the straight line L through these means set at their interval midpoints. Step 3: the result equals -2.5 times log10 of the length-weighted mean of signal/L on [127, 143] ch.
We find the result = 0.26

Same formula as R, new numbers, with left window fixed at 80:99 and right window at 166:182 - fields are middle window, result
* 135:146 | 1.7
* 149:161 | 0.1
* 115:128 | 7.0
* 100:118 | 9.4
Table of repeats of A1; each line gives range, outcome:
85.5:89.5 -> 1.62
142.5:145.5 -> 1.66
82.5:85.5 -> 1.68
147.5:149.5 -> 1.78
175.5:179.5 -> 1.98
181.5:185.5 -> 1.97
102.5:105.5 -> 0.666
